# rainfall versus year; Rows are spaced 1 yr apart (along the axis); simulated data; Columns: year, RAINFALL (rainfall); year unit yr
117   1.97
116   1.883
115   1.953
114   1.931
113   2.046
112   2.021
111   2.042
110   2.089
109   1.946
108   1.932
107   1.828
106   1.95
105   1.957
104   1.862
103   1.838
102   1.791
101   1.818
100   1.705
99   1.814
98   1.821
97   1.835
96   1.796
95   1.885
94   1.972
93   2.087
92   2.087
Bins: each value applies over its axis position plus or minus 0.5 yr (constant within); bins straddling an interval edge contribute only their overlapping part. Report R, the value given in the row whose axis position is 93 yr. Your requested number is 2.087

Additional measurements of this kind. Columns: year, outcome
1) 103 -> 1.838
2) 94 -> 1.972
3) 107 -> 1.828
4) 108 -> 1.932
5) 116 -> 1.883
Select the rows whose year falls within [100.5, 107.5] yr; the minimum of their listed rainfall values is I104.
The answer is 1.791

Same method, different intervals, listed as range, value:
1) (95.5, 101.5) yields 1.705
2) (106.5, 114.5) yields 1.828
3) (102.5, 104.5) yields 1.838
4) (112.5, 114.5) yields 1.931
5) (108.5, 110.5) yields 1.946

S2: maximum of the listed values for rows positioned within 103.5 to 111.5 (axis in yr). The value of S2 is 2.089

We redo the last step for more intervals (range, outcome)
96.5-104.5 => 1.862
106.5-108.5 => 1.932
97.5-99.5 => 1.821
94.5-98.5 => 1.885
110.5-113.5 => 2.046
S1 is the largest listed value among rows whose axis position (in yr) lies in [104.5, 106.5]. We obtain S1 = 1.957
